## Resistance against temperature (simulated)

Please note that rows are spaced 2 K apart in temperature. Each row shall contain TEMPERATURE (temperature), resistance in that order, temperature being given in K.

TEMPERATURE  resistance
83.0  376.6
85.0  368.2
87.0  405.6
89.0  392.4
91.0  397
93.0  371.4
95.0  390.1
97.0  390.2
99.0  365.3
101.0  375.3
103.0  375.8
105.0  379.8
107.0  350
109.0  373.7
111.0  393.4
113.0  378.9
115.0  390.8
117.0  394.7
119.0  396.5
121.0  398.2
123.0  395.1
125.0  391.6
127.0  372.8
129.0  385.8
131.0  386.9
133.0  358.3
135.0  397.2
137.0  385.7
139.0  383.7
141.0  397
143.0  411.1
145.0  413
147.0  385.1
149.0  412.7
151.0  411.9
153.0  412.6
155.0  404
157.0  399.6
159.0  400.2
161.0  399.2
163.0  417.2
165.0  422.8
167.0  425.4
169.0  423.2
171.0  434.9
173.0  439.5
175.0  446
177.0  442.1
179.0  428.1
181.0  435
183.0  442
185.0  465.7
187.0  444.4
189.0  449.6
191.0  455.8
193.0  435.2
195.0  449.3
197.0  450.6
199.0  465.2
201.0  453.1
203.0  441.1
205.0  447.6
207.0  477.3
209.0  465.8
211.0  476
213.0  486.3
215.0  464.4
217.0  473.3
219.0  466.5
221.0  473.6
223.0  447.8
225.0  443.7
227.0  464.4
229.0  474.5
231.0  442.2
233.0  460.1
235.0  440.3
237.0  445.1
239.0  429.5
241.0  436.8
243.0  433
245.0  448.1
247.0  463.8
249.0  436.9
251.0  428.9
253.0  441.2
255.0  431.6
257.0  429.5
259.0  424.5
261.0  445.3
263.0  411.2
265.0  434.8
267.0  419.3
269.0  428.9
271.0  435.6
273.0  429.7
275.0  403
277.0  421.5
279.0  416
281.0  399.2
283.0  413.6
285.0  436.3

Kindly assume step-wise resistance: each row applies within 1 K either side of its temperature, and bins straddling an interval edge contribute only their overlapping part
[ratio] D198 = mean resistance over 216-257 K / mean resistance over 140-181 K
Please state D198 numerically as 1.1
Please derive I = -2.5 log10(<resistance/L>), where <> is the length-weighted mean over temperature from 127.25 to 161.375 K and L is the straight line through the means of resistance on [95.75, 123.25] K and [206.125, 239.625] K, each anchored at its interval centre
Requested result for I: 0.03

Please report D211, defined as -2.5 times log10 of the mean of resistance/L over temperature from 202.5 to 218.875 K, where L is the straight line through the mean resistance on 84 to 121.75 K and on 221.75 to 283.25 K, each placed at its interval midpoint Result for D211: -0.114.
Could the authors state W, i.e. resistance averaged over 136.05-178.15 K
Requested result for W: 413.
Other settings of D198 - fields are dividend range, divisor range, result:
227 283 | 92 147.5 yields 1.13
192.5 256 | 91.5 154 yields 1.17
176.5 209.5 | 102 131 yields 1.17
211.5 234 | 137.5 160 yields 1.15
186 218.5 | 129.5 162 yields 1.15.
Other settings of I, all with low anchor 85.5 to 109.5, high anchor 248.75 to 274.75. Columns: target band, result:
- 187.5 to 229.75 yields -0.11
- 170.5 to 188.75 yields -0.10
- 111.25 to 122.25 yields -0.02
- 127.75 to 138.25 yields 0.02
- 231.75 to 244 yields -0.05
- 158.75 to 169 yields -0.04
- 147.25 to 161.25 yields -0.02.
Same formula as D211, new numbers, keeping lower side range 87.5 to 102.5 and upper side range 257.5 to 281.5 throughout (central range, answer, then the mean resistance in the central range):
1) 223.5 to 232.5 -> -0.11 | 456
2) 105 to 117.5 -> 0.02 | 380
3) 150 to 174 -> -0.05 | 416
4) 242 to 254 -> -0.06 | 442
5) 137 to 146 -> -0.01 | 399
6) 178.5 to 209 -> -0.11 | 450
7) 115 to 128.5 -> 0.00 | 391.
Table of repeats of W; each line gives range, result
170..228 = 454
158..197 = 435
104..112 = 374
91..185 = 400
